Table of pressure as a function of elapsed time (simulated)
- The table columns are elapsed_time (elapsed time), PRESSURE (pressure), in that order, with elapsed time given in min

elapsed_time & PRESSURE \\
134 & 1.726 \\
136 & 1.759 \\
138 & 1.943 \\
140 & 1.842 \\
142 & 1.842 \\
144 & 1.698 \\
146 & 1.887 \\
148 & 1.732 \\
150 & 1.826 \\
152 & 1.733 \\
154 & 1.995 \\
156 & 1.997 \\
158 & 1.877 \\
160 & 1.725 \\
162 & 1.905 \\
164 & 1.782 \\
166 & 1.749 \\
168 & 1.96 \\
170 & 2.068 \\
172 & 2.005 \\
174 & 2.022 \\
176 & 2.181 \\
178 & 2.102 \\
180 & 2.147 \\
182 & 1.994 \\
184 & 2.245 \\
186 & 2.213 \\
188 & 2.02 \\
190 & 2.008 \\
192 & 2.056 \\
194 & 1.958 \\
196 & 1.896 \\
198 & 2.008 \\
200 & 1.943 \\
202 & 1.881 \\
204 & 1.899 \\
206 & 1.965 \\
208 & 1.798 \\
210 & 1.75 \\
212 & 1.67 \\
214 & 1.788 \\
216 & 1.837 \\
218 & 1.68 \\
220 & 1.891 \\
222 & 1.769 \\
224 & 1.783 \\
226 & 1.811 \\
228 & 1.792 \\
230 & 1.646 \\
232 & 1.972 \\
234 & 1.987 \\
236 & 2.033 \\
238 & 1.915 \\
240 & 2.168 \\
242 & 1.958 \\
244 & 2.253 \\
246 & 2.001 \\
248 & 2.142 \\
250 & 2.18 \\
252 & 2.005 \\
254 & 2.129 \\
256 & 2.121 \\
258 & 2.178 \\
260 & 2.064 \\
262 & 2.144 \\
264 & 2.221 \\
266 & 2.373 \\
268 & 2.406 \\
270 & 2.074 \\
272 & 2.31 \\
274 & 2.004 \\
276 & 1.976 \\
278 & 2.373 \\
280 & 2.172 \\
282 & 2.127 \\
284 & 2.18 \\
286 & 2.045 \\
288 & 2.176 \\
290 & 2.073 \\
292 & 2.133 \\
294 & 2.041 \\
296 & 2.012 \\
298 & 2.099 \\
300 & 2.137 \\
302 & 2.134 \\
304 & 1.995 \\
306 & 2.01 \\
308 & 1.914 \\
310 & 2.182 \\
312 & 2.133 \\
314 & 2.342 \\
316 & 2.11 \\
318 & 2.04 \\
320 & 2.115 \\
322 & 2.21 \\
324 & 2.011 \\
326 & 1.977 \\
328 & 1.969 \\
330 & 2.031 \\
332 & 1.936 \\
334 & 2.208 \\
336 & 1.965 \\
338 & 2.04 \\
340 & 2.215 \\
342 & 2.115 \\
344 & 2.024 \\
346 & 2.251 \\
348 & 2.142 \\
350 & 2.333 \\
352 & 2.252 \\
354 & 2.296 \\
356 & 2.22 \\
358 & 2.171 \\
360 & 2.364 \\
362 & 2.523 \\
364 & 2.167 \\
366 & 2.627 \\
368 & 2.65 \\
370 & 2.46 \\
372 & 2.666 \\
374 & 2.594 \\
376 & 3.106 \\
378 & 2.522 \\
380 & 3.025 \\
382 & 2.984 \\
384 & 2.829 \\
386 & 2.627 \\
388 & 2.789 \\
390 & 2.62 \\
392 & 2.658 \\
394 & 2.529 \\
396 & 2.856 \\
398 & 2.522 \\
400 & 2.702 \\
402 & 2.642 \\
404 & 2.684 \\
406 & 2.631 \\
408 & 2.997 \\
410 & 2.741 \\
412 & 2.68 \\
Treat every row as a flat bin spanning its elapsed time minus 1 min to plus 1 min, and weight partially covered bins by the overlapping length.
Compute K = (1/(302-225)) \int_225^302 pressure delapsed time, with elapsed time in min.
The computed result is 2.09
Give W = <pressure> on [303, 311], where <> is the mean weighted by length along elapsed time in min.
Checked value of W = 2.03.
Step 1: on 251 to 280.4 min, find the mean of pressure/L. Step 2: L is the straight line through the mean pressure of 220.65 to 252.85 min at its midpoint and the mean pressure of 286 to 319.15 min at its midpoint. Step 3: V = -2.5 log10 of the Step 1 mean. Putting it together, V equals -0.08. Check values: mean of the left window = 1.96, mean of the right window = 2.09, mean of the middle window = 2.17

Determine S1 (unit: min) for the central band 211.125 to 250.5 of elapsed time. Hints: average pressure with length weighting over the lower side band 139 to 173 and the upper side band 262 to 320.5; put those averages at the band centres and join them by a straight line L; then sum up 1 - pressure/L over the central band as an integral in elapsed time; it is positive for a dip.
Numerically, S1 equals 2.0 min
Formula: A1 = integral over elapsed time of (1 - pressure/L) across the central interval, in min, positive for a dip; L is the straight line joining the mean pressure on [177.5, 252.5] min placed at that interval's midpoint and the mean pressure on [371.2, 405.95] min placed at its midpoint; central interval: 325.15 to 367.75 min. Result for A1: 5.8 min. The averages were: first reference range 1.95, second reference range 2.72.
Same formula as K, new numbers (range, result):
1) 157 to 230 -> 1.92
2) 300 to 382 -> 2.26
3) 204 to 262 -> 1.94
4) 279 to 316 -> 2.11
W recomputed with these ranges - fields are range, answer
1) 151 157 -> 1.91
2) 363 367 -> 2.4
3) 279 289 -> 2.14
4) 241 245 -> 2.11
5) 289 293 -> 2.1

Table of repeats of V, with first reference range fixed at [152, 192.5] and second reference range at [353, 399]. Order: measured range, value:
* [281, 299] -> 0.120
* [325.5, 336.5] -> 0.218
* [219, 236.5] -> 0.169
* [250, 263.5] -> 0.065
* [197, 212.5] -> 0.121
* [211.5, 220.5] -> 0.197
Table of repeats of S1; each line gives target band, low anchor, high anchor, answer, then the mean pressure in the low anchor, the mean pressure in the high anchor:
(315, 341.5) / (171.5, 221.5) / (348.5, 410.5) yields 3.9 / 1.96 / 2.6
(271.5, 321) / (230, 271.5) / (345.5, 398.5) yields 3.5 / 2.11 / 2.55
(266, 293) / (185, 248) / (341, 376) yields -0.6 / 1.92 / 2.37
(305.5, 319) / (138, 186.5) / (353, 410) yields 1.7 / 1.94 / 2.63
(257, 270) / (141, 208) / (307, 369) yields -0.9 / 1.95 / 2.18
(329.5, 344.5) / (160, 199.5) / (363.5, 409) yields 2.7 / 2.01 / 2.7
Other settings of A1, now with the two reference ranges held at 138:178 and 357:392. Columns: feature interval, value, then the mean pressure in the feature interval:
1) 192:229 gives 4.00 min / 1.85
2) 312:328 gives 2.21 min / 2.11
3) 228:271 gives 2.33 min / 2.09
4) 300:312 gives 1.68 min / 2.06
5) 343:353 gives 1.34 min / 2.2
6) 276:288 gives 0.79 min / 2.16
